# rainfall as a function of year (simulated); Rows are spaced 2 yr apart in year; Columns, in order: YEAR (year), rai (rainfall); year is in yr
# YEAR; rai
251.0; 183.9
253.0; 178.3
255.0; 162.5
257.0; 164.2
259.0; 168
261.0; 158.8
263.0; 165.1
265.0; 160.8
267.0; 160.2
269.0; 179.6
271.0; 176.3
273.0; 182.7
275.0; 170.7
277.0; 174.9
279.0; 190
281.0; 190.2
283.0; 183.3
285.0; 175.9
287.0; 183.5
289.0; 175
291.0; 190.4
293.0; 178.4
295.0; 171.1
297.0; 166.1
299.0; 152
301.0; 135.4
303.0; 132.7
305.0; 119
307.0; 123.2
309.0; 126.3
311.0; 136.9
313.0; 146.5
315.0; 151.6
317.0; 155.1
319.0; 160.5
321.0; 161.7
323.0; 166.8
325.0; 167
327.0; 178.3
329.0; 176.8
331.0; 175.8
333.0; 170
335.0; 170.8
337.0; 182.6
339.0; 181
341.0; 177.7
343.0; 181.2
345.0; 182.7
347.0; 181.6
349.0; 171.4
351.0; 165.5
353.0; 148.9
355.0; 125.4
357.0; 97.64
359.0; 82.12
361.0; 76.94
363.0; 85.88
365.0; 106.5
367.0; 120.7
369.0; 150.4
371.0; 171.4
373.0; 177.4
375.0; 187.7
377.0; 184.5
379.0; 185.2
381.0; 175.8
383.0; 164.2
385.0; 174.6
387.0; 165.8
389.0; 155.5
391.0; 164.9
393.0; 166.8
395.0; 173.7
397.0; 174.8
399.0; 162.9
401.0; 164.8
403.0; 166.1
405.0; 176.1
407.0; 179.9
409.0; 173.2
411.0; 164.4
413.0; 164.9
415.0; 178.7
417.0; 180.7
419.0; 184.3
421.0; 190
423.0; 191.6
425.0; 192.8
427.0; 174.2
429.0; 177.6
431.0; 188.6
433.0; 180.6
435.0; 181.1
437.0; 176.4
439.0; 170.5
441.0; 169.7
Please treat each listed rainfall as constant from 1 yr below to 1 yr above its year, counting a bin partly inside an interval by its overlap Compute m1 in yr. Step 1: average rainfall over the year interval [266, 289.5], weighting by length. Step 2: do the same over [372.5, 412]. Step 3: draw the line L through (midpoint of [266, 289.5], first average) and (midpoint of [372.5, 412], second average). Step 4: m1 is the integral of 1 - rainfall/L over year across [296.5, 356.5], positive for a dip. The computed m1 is 5.9 yr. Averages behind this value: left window 179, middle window 158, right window 172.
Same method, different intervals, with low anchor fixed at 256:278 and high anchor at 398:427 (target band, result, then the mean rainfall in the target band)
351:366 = 5.7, 107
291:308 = 2.1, 150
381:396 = 0.7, 167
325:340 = -0.3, 176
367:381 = 0.2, 172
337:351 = -0.4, 179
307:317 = 1.8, 140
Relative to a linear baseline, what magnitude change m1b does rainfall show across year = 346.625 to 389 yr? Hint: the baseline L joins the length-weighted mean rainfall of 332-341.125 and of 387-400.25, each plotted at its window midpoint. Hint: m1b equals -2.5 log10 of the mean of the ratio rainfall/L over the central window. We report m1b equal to 0.16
